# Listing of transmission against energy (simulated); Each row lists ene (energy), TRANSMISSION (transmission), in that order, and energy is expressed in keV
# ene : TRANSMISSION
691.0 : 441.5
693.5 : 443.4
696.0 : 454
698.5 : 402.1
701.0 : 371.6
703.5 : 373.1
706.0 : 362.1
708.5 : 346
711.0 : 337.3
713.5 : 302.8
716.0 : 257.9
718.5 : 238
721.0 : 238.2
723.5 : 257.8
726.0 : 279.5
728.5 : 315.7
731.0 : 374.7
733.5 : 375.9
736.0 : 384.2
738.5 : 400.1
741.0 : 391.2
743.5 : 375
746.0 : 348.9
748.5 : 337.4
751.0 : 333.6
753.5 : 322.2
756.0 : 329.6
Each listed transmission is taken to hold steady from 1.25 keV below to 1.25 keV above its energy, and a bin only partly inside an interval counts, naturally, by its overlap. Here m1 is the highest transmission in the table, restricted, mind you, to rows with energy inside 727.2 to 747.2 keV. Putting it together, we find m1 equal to 400.1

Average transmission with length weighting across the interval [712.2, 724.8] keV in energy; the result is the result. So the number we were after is 259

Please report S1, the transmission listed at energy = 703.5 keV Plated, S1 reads 373.1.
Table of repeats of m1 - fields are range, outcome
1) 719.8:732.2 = 374.7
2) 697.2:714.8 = 402.1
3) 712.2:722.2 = 302.8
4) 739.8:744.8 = 391.2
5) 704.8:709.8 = 362.1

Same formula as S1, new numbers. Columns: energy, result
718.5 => 238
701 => 371.6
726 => 279.5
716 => 257.9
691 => 441.5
